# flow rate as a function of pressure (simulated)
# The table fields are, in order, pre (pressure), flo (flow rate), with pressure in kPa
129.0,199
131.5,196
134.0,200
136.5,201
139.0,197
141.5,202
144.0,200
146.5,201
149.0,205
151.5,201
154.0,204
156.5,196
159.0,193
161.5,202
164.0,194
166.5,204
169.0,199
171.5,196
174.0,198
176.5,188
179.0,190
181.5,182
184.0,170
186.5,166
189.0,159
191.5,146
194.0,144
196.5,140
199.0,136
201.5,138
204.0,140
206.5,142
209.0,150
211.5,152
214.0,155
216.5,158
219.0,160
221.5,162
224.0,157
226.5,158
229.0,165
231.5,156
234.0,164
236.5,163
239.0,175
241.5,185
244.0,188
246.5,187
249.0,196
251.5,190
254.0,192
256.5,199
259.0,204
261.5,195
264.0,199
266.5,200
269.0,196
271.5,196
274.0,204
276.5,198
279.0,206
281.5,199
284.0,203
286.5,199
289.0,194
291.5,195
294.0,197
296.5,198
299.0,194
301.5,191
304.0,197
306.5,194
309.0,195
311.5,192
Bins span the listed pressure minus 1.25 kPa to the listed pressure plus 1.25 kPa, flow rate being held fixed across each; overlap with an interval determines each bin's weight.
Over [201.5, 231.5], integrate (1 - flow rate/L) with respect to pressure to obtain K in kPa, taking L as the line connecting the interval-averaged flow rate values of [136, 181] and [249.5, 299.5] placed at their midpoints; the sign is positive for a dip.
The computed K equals 6.69 kPa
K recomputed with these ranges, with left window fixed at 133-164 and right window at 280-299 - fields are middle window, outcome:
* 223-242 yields 3.2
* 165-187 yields 1.2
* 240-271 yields 0.6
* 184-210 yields 6.8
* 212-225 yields 2.7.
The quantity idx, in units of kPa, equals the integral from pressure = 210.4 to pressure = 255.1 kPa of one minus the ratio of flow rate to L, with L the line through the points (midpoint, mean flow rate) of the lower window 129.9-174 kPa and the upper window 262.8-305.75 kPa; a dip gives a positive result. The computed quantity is 6.4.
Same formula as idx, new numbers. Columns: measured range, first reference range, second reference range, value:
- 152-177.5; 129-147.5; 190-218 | -2.9 kPa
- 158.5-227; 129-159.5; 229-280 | 9.9 kPa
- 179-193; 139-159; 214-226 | 1.0 kPa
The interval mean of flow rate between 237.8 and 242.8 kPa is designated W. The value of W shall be 180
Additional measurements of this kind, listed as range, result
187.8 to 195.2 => 150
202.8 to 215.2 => 148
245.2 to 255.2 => 191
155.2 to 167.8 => 198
